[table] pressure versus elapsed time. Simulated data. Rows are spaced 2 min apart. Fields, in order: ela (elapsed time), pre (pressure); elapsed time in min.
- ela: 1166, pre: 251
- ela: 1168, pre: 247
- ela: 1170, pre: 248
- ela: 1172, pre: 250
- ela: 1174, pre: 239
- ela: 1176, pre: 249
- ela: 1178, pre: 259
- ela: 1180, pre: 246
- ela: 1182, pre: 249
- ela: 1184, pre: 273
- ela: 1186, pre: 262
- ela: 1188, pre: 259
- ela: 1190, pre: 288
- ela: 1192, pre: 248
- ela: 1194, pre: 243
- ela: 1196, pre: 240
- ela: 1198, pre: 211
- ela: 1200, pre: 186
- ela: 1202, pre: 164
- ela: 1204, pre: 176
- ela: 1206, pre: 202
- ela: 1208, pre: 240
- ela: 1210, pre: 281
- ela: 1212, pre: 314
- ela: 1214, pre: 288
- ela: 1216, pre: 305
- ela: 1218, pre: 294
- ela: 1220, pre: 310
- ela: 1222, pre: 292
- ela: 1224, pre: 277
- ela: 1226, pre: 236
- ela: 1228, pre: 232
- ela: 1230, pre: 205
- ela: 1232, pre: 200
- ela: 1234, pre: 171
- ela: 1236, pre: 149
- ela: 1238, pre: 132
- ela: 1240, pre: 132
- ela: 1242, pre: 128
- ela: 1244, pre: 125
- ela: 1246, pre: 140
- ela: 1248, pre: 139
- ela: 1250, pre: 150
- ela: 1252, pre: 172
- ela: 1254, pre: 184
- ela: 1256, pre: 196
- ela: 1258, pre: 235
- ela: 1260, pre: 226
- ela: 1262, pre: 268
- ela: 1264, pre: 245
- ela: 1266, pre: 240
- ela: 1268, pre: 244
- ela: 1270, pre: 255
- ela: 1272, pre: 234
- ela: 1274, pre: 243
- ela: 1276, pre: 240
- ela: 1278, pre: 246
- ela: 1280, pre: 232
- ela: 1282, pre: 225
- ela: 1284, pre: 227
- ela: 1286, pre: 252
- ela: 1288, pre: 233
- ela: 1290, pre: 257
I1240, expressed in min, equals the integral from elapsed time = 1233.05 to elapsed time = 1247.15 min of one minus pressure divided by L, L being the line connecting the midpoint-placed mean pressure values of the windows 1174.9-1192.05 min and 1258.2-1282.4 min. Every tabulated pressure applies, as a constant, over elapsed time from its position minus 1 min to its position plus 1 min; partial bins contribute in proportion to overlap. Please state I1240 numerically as 6.2 min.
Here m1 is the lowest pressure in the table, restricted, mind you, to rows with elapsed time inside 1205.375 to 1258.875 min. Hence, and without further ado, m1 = 125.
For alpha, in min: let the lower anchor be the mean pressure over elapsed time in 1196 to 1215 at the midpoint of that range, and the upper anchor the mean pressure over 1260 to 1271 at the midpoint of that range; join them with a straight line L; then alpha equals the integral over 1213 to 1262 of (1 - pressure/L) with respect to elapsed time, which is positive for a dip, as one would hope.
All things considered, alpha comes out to 6.67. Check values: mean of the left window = 230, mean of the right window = 248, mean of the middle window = 206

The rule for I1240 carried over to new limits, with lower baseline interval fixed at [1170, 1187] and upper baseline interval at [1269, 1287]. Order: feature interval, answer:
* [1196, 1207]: 2.5 min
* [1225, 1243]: 5.1 min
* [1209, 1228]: -2.9 min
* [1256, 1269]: 0.1 min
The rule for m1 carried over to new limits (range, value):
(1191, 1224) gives 164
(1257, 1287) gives 225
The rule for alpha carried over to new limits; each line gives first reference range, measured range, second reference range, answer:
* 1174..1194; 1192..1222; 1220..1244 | -2.8 min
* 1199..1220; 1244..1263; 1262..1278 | 4.6 min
